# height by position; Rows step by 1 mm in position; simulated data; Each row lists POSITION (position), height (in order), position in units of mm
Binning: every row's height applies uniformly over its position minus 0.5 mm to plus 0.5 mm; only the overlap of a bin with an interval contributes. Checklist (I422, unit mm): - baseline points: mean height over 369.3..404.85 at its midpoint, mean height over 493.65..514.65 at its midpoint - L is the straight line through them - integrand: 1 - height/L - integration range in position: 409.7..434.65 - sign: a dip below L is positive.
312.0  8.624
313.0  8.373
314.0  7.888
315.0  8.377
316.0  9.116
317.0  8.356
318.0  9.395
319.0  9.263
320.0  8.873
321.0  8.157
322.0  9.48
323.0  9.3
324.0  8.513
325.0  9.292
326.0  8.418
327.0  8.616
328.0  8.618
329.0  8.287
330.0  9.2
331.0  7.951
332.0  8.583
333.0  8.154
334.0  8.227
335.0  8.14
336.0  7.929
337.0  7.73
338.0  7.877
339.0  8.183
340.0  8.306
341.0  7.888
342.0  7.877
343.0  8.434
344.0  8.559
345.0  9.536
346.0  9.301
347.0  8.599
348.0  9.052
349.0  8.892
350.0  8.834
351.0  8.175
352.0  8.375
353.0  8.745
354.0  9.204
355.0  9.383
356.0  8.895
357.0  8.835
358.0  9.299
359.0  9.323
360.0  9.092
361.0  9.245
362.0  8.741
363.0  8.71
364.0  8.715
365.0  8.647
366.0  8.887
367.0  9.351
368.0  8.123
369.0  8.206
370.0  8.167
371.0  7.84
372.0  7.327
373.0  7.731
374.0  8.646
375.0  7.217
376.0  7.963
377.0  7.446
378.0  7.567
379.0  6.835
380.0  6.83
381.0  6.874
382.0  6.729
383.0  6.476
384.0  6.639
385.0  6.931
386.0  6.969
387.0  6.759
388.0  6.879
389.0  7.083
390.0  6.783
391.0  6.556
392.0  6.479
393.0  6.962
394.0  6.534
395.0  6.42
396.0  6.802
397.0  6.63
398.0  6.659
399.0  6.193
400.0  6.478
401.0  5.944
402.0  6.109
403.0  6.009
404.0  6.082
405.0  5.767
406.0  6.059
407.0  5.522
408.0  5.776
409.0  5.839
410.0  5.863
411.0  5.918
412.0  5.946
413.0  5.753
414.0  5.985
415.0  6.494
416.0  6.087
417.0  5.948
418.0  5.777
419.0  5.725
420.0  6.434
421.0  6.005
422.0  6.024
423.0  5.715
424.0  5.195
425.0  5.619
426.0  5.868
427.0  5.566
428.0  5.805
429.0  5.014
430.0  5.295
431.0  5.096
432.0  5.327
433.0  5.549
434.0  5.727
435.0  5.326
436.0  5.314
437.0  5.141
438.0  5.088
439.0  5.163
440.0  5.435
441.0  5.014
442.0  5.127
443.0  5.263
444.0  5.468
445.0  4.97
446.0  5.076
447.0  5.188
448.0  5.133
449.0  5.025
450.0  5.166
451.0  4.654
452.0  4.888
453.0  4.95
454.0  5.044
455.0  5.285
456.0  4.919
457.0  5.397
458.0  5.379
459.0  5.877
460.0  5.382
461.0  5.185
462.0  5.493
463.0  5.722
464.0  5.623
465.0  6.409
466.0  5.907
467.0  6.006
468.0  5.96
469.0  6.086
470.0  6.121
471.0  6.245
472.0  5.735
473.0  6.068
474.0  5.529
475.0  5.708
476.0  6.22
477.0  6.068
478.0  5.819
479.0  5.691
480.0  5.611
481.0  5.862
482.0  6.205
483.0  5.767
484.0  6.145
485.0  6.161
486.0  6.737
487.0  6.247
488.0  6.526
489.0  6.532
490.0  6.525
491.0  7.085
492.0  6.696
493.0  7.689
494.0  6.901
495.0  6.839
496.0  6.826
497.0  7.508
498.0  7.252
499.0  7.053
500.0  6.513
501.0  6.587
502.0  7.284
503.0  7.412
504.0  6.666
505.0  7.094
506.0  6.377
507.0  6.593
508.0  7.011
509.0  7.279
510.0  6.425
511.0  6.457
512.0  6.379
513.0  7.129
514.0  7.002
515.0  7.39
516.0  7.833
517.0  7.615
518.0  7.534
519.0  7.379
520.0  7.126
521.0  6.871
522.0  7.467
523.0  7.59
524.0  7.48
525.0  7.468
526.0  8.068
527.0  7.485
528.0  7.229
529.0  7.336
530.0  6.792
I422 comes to 4.2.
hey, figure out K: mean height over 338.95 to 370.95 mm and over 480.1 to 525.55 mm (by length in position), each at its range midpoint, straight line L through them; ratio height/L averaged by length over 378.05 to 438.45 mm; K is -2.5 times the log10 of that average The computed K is 0.306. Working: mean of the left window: 8.73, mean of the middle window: 6.1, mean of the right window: 6.89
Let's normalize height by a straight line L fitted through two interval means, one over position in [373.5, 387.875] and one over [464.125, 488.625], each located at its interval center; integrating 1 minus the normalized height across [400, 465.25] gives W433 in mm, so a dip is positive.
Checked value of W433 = 9.92 mm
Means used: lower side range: 7.13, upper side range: 6.03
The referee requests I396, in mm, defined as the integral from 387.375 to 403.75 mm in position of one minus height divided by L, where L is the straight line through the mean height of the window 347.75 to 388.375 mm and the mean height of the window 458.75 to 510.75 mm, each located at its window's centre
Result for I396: 2.5 mm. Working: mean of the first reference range 8.11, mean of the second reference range 6.35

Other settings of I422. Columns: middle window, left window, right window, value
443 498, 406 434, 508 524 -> 5.3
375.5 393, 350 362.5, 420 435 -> 1.6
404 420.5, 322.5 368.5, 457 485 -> 2.8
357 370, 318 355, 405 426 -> -2.0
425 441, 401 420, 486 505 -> 2.1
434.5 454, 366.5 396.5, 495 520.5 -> 5.5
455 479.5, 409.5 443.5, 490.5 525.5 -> 2.2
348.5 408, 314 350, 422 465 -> -2.1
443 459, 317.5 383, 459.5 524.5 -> 4.4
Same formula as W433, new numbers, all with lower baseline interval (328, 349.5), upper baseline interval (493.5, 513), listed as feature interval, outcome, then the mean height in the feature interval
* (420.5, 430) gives 2.5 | 5.63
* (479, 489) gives 1.3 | 6.14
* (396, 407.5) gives 2.4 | 6.16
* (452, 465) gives 3.4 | 5.38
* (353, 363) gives -1.0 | 9.07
